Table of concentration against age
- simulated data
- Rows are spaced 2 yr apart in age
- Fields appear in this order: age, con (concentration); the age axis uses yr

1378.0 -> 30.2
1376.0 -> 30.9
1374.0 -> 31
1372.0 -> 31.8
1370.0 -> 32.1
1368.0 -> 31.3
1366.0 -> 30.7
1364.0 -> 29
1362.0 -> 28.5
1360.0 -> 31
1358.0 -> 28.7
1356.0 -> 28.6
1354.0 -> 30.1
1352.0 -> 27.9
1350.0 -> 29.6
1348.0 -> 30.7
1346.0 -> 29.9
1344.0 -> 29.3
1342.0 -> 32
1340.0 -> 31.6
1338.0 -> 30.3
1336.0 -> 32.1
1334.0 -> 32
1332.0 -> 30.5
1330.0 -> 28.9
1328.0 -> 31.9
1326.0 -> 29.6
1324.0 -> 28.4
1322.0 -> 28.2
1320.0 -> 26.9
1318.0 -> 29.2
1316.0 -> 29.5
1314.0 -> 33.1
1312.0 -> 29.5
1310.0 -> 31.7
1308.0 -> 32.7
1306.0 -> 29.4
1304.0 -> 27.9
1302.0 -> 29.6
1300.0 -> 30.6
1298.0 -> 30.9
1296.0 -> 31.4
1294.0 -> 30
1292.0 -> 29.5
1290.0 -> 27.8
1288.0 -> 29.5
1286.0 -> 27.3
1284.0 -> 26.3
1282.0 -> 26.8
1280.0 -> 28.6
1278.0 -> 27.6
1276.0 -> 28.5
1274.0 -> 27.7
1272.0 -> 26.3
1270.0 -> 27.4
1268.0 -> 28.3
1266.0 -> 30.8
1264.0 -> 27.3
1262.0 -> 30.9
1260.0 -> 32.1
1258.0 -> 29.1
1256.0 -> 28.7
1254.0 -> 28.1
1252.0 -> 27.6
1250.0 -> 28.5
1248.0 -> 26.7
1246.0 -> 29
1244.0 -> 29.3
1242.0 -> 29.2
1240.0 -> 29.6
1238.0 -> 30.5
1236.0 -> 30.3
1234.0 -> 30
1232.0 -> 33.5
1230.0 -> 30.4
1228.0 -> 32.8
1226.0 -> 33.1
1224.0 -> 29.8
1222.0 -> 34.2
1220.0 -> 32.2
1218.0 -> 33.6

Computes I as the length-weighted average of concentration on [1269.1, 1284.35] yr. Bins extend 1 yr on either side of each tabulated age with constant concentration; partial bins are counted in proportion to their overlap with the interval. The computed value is 27.4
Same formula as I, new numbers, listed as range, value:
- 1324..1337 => 30.6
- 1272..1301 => 28.7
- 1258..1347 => 29.5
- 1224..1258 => 29.8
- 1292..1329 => 30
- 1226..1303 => 29.2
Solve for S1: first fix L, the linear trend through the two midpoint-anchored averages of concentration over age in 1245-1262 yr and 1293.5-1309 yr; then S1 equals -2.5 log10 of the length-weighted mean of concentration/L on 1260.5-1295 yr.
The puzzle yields 0.05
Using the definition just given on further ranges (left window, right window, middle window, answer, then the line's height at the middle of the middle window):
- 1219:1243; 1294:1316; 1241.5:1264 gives 0.08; 31.1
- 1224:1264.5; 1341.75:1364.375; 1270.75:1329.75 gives 0.02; 29.7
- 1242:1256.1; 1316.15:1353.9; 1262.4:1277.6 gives 0.02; 28.7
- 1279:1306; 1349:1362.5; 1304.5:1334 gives -0.03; 29.1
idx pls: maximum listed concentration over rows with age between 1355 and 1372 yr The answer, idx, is 32.1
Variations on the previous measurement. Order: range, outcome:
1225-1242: 33.5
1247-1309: 32.7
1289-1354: 33.1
